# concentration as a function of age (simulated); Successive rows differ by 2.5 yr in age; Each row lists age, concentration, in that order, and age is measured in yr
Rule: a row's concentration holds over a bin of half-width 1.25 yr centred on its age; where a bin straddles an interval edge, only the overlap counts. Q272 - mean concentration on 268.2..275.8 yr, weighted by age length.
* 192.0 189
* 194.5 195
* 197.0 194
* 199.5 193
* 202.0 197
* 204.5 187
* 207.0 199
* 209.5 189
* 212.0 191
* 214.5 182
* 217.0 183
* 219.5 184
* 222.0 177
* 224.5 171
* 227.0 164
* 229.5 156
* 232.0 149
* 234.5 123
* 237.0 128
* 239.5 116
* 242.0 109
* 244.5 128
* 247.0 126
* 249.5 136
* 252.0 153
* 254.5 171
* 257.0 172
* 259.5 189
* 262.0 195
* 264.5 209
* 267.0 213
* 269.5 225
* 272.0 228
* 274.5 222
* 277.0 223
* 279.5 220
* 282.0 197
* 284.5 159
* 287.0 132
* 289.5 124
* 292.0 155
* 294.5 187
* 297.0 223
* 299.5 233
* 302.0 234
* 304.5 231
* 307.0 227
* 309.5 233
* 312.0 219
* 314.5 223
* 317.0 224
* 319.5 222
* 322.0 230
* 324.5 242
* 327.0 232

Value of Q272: 225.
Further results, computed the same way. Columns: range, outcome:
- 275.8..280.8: 221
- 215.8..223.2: 181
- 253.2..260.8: 177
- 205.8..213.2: 193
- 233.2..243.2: 119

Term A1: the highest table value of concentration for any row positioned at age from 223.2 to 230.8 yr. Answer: 171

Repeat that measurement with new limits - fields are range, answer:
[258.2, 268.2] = 213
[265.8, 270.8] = 225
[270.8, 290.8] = 228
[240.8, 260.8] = 189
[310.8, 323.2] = 230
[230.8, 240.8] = 149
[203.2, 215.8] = 199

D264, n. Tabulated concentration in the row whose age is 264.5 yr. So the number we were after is 209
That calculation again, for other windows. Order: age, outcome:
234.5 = 123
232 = 149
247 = 126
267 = 213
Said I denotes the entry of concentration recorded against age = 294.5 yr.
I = 187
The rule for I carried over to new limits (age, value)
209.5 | 189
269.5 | 225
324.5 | 242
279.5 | 220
